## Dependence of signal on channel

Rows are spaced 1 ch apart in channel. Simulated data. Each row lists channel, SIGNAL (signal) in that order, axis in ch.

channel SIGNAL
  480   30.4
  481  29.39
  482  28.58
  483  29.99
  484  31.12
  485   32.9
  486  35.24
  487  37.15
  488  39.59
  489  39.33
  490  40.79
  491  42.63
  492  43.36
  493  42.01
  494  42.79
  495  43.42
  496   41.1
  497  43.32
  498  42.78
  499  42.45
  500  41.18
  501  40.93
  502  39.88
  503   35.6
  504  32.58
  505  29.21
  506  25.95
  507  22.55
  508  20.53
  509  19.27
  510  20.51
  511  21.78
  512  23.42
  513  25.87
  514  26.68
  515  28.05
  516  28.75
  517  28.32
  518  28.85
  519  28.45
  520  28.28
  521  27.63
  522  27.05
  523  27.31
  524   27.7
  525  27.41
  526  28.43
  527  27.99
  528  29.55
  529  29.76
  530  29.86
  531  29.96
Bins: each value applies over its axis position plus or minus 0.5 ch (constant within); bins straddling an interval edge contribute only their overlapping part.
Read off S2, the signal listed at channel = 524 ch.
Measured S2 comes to 27.7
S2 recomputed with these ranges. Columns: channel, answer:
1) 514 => 26.68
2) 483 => 29.99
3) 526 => 28.43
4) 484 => 31.12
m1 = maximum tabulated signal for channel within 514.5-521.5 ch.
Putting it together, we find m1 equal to 28.85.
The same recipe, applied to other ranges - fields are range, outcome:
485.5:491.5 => 42.63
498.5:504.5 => 42.45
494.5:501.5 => 43.42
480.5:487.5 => 37.15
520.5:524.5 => 27.7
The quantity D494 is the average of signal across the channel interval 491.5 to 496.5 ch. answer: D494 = 42.5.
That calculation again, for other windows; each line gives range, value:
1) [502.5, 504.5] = 34.1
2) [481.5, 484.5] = 29.9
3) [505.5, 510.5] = 21.8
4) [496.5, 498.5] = 43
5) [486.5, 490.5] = 39.2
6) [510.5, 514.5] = 24.4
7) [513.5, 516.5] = 27.8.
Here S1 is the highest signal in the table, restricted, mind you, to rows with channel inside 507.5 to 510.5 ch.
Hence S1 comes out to 20.53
